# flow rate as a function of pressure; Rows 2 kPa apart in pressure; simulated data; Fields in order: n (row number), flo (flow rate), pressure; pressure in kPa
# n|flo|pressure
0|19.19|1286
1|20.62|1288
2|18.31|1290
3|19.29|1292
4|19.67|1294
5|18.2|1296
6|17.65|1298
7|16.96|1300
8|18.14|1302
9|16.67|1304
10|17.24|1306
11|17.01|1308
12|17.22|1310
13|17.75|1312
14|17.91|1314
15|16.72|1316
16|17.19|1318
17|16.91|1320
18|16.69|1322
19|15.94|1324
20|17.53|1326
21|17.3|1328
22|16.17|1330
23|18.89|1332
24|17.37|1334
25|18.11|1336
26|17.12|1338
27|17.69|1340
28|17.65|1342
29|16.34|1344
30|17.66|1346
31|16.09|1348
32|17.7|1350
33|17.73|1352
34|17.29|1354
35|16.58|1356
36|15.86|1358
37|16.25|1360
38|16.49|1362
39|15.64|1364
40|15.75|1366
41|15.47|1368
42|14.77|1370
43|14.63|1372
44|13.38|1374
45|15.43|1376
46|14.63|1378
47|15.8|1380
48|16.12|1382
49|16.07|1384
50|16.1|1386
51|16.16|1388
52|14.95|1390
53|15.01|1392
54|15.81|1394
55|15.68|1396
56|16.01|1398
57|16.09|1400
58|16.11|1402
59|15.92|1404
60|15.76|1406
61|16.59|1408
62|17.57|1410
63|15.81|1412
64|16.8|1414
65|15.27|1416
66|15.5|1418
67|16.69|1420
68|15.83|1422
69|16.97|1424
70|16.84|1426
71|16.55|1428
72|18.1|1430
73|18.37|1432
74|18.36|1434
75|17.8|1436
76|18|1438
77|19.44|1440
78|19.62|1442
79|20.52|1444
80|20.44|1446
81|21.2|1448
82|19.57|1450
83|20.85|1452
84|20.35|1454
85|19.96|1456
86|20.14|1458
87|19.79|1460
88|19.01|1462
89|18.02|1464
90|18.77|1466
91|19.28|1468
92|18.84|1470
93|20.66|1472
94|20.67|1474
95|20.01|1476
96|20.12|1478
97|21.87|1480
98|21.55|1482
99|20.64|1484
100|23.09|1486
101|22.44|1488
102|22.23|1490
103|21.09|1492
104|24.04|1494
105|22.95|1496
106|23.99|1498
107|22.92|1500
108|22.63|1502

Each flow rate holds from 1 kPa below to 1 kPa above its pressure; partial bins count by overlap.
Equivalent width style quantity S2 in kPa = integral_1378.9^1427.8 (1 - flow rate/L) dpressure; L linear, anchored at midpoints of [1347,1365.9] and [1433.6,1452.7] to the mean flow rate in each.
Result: 5.8 kPa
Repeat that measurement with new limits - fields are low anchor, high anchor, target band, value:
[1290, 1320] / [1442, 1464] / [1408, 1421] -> 2.1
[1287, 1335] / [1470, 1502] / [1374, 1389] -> 2.9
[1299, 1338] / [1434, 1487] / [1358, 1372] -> 1.9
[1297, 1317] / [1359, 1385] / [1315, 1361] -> -1.9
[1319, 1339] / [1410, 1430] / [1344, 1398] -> 3.0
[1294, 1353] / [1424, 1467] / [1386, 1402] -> 2.3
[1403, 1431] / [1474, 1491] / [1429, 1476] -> -0.9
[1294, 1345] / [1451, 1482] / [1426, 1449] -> 0.7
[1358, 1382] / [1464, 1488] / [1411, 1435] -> 1.6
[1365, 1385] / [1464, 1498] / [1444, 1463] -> -0.6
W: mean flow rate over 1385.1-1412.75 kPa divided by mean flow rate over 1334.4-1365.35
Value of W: 0.94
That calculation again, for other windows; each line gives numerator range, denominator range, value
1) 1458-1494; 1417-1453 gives 1.12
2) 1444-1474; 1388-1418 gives 1.24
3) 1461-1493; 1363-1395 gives 1.34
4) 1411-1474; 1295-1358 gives 1.07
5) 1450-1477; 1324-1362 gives 1.15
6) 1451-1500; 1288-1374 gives 1.22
